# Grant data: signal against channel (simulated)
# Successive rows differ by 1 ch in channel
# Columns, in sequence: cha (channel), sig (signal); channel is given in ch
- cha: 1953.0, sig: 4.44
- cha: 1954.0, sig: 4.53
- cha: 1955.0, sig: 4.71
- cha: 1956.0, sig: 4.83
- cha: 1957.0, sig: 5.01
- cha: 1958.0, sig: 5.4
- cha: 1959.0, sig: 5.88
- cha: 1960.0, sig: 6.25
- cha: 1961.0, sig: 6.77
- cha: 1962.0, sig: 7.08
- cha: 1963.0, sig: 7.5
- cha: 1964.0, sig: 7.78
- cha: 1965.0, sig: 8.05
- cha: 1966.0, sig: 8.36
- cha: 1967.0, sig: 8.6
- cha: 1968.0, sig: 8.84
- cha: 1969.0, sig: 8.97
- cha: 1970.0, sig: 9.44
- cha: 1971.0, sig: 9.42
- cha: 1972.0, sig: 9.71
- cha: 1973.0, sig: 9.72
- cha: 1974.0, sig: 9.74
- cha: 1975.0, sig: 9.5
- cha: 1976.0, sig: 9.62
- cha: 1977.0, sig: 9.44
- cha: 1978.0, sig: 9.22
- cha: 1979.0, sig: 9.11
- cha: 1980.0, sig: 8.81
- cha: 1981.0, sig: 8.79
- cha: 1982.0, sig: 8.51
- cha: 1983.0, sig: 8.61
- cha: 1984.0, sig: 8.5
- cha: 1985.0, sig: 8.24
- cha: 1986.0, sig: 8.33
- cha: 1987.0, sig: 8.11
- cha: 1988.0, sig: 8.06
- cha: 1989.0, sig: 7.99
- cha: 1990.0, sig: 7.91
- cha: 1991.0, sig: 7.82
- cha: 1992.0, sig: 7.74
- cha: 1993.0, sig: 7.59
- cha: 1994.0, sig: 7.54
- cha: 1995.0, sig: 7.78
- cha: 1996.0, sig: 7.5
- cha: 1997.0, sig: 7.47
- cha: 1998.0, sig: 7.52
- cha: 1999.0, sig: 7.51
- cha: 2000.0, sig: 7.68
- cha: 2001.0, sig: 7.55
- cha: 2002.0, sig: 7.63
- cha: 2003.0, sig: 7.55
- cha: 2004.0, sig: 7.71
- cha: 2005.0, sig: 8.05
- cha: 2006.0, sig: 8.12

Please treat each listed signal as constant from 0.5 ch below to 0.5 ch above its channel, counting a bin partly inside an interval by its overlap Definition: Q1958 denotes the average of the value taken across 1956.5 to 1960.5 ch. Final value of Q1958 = 5.63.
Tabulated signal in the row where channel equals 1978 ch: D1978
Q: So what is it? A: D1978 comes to 9.22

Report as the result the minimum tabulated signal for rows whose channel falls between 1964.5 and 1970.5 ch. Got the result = 8.05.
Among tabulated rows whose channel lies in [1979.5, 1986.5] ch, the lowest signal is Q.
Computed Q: 8.24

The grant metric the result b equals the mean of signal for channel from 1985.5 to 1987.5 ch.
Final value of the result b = 8.22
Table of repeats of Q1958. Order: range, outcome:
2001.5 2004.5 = 7.63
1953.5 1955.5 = 4.62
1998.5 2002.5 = 7.59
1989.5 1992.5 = 7.82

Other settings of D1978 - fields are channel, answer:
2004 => 7.71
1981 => 8.79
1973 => 9.72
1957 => 5.01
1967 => 8.6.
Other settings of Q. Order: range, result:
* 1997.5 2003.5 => 7.51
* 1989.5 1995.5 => 7.54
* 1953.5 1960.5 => 4.53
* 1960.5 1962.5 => 6.77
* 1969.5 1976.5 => 9.42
